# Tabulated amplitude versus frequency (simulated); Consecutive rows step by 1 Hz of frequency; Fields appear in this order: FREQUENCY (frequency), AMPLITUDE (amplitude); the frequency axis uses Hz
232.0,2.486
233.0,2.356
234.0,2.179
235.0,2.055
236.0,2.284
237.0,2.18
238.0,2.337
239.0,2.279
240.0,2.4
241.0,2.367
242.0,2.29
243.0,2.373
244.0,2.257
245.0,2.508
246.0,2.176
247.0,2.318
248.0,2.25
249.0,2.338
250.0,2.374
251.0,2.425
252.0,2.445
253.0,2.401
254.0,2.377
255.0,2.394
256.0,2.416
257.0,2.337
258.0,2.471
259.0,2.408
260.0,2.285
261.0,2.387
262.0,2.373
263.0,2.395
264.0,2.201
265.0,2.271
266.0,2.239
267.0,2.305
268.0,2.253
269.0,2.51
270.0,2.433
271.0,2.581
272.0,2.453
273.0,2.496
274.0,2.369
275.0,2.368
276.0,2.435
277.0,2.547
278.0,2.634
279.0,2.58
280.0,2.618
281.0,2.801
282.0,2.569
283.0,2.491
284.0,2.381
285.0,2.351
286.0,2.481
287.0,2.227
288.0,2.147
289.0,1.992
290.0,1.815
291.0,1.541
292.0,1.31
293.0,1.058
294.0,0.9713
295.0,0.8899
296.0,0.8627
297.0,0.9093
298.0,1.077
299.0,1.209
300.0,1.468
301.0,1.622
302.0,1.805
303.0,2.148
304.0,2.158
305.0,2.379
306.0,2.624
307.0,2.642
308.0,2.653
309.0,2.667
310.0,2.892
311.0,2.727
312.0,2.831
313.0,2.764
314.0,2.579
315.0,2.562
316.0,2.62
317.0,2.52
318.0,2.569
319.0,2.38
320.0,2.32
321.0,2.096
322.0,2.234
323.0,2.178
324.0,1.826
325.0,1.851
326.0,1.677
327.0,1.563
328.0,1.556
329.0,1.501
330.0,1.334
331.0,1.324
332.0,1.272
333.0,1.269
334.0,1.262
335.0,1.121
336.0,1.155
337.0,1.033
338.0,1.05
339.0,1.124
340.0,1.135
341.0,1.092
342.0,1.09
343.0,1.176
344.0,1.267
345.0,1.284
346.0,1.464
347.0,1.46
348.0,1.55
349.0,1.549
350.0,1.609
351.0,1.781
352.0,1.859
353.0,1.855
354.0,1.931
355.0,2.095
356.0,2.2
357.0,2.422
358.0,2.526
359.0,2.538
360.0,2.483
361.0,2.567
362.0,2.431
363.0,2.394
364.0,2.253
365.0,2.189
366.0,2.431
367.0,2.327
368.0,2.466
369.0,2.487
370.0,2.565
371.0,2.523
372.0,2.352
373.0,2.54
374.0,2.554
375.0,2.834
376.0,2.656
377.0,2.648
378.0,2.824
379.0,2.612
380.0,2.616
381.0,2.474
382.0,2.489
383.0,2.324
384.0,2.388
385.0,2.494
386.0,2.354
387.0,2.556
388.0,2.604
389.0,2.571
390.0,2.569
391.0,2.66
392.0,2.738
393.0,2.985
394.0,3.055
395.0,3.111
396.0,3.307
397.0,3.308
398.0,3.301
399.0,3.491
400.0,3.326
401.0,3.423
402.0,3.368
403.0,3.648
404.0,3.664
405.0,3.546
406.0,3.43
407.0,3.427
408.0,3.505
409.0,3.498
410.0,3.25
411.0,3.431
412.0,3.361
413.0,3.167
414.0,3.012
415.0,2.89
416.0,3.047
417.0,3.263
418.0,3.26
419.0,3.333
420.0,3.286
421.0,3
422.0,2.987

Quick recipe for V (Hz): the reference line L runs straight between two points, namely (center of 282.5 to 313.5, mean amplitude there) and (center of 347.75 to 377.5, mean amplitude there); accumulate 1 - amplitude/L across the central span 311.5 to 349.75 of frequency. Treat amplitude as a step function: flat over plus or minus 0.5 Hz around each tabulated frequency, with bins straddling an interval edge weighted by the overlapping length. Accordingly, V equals 7.5 Hz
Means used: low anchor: 1.97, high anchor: 2.29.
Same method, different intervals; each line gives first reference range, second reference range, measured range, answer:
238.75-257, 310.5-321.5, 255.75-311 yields 6.5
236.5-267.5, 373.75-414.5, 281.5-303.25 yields 7.1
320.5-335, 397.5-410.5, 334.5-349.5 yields 5.6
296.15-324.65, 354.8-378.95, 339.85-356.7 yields 5.8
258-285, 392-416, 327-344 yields 9.7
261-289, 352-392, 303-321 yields -0.9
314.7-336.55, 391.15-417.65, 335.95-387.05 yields 8.9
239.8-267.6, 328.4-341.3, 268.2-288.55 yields -4.8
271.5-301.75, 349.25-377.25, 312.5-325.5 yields -1.4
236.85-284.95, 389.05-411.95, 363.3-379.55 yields 3.0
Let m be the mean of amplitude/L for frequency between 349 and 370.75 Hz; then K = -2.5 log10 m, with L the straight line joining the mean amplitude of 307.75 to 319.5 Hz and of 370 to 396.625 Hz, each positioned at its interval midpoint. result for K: 0.18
